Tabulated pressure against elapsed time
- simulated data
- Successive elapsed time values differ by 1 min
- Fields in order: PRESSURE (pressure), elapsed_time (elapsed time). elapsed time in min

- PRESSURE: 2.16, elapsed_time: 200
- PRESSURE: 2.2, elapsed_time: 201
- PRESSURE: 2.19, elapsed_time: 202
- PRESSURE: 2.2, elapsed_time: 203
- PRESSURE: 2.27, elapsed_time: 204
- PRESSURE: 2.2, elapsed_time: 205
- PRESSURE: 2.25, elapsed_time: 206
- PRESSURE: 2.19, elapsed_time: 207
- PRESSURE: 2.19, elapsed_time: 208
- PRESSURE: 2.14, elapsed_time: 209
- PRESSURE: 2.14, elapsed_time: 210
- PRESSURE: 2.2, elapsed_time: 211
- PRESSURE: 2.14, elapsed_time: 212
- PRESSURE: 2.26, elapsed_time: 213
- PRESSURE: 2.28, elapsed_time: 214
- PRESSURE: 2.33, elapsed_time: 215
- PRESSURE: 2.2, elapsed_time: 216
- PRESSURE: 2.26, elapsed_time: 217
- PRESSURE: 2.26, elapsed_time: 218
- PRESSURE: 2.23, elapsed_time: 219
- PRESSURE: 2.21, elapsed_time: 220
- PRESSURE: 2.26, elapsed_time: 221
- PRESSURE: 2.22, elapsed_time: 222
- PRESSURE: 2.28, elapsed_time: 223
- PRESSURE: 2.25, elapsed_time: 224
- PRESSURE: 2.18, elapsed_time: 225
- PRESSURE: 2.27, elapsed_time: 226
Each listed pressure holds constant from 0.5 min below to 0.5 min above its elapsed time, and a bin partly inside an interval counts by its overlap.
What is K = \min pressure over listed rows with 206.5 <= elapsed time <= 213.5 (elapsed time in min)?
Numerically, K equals 2.14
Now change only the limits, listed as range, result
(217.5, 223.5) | 2.21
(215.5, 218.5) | 2.2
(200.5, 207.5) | 2.19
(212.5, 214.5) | 2.26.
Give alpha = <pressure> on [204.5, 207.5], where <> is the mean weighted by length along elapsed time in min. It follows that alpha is 2.21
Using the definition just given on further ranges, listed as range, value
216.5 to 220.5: 2.24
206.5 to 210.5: 2.17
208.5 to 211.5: 2.16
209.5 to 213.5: 2.19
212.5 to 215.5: 2.29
